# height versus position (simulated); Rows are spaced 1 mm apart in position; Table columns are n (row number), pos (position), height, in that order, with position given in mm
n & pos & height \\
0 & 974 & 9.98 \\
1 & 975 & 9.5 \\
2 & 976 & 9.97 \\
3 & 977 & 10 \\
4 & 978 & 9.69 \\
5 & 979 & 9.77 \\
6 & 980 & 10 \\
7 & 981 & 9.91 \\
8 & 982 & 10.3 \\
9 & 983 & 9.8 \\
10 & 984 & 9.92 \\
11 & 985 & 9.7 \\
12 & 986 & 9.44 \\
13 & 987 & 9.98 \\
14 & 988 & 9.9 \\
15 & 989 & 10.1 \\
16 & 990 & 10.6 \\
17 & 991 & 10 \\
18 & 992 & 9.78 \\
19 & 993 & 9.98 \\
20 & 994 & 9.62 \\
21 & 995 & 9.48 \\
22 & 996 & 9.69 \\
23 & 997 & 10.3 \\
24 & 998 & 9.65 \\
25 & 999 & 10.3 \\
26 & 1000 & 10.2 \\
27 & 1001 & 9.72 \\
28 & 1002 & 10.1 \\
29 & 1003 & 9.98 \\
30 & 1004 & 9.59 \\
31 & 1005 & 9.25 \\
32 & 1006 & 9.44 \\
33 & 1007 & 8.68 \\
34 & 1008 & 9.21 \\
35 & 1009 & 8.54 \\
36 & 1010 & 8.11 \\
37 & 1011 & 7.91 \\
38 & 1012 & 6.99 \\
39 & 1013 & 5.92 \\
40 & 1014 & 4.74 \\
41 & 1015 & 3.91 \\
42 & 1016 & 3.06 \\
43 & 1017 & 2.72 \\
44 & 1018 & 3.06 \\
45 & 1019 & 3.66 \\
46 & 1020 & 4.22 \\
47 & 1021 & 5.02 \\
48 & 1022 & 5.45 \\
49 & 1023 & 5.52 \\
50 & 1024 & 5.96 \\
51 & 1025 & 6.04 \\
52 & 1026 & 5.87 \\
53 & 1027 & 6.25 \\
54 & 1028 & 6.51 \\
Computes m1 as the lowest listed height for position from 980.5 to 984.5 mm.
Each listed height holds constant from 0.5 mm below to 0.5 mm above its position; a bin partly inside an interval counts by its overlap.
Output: 9.8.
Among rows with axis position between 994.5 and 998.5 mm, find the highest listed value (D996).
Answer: 10.3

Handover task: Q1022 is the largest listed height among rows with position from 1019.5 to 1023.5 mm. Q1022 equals 5.52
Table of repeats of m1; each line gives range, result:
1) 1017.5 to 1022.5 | 3.06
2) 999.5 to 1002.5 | 9.72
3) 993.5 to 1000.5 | 9.48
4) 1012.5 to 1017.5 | 2.72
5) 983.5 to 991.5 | 9.44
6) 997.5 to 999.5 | 9.65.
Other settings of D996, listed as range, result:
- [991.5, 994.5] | 9.98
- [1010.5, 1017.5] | 7.91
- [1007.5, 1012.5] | 9.21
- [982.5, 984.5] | 9.92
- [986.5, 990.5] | 10.6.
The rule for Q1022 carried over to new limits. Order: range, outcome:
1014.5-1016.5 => 3.91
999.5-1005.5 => 10.2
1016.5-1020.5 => 4.22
